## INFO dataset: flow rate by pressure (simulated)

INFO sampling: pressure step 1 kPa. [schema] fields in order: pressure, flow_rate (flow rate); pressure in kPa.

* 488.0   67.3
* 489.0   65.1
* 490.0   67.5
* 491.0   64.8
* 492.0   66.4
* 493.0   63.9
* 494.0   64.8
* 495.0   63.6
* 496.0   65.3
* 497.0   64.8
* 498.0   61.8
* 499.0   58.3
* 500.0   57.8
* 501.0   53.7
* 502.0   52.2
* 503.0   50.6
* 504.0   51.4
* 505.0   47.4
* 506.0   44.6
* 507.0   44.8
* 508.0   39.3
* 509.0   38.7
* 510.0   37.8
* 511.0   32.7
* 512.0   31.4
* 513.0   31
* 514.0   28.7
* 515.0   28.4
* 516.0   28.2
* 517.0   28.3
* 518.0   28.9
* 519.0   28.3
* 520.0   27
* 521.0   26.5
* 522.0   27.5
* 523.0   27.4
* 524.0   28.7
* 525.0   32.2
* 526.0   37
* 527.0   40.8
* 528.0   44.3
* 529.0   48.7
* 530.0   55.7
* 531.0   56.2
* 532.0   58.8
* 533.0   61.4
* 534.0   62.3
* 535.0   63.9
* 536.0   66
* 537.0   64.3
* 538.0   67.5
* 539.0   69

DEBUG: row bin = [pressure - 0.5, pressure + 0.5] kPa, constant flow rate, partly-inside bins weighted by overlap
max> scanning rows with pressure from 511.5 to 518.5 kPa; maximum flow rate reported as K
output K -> 31.4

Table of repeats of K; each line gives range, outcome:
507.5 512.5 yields 39.3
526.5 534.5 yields 62.3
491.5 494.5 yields 66.4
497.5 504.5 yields 61.8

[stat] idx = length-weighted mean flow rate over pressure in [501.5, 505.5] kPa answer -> 50.4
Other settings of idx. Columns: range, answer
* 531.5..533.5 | 60.1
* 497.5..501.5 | 57.9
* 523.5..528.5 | 36.6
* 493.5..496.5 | 64.6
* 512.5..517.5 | 28.9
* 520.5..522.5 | 27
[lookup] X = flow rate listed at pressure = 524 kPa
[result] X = 28.7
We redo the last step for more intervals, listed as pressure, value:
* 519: 28.3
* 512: 31.4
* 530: 55.7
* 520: 27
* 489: 65.1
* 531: 56.2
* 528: 44.3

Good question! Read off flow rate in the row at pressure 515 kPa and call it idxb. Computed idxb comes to 28.4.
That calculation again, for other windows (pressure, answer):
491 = 64.8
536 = 66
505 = 47.4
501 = 53.7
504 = 51.4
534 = 62.3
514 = 28.7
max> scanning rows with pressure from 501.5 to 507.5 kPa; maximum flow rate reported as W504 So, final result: 52.2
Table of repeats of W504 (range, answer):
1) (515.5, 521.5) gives 28.9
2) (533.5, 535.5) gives 63.9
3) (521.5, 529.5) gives 48.7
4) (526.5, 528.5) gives 44.3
